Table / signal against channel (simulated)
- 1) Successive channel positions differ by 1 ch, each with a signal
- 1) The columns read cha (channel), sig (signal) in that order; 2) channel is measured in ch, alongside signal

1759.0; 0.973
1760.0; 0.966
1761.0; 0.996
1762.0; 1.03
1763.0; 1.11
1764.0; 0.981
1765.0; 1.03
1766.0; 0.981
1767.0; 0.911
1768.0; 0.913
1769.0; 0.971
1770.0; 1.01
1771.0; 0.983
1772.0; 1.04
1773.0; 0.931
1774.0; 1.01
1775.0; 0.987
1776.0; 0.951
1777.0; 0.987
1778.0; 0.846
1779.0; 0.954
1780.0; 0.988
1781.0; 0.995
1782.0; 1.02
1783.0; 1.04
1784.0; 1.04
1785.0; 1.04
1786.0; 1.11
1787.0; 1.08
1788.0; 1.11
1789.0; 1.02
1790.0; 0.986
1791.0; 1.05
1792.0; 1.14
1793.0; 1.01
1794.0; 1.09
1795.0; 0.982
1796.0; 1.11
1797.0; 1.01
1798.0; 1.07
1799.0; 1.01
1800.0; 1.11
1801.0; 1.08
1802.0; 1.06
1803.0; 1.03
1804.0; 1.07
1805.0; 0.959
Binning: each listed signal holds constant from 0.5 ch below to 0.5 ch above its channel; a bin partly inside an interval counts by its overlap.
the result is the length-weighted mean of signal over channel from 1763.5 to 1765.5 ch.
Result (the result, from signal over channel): 1.01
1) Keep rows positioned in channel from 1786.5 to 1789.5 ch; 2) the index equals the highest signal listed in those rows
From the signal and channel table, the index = 1.11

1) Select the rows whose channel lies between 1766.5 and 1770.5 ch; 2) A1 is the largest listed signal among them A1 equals 1.01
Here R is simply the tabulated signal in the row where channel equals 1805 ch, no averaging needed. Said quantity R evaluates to 0.959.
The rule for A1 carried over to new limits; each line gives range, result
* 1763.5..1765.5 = 1.03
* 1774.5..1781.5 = 0.995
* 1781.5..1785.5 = 1.04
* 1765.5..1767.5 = 0.981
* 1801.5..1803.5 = 1.06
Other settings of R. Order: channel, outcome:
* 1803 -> 1.03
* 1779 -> 0.954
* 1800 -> 1.11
